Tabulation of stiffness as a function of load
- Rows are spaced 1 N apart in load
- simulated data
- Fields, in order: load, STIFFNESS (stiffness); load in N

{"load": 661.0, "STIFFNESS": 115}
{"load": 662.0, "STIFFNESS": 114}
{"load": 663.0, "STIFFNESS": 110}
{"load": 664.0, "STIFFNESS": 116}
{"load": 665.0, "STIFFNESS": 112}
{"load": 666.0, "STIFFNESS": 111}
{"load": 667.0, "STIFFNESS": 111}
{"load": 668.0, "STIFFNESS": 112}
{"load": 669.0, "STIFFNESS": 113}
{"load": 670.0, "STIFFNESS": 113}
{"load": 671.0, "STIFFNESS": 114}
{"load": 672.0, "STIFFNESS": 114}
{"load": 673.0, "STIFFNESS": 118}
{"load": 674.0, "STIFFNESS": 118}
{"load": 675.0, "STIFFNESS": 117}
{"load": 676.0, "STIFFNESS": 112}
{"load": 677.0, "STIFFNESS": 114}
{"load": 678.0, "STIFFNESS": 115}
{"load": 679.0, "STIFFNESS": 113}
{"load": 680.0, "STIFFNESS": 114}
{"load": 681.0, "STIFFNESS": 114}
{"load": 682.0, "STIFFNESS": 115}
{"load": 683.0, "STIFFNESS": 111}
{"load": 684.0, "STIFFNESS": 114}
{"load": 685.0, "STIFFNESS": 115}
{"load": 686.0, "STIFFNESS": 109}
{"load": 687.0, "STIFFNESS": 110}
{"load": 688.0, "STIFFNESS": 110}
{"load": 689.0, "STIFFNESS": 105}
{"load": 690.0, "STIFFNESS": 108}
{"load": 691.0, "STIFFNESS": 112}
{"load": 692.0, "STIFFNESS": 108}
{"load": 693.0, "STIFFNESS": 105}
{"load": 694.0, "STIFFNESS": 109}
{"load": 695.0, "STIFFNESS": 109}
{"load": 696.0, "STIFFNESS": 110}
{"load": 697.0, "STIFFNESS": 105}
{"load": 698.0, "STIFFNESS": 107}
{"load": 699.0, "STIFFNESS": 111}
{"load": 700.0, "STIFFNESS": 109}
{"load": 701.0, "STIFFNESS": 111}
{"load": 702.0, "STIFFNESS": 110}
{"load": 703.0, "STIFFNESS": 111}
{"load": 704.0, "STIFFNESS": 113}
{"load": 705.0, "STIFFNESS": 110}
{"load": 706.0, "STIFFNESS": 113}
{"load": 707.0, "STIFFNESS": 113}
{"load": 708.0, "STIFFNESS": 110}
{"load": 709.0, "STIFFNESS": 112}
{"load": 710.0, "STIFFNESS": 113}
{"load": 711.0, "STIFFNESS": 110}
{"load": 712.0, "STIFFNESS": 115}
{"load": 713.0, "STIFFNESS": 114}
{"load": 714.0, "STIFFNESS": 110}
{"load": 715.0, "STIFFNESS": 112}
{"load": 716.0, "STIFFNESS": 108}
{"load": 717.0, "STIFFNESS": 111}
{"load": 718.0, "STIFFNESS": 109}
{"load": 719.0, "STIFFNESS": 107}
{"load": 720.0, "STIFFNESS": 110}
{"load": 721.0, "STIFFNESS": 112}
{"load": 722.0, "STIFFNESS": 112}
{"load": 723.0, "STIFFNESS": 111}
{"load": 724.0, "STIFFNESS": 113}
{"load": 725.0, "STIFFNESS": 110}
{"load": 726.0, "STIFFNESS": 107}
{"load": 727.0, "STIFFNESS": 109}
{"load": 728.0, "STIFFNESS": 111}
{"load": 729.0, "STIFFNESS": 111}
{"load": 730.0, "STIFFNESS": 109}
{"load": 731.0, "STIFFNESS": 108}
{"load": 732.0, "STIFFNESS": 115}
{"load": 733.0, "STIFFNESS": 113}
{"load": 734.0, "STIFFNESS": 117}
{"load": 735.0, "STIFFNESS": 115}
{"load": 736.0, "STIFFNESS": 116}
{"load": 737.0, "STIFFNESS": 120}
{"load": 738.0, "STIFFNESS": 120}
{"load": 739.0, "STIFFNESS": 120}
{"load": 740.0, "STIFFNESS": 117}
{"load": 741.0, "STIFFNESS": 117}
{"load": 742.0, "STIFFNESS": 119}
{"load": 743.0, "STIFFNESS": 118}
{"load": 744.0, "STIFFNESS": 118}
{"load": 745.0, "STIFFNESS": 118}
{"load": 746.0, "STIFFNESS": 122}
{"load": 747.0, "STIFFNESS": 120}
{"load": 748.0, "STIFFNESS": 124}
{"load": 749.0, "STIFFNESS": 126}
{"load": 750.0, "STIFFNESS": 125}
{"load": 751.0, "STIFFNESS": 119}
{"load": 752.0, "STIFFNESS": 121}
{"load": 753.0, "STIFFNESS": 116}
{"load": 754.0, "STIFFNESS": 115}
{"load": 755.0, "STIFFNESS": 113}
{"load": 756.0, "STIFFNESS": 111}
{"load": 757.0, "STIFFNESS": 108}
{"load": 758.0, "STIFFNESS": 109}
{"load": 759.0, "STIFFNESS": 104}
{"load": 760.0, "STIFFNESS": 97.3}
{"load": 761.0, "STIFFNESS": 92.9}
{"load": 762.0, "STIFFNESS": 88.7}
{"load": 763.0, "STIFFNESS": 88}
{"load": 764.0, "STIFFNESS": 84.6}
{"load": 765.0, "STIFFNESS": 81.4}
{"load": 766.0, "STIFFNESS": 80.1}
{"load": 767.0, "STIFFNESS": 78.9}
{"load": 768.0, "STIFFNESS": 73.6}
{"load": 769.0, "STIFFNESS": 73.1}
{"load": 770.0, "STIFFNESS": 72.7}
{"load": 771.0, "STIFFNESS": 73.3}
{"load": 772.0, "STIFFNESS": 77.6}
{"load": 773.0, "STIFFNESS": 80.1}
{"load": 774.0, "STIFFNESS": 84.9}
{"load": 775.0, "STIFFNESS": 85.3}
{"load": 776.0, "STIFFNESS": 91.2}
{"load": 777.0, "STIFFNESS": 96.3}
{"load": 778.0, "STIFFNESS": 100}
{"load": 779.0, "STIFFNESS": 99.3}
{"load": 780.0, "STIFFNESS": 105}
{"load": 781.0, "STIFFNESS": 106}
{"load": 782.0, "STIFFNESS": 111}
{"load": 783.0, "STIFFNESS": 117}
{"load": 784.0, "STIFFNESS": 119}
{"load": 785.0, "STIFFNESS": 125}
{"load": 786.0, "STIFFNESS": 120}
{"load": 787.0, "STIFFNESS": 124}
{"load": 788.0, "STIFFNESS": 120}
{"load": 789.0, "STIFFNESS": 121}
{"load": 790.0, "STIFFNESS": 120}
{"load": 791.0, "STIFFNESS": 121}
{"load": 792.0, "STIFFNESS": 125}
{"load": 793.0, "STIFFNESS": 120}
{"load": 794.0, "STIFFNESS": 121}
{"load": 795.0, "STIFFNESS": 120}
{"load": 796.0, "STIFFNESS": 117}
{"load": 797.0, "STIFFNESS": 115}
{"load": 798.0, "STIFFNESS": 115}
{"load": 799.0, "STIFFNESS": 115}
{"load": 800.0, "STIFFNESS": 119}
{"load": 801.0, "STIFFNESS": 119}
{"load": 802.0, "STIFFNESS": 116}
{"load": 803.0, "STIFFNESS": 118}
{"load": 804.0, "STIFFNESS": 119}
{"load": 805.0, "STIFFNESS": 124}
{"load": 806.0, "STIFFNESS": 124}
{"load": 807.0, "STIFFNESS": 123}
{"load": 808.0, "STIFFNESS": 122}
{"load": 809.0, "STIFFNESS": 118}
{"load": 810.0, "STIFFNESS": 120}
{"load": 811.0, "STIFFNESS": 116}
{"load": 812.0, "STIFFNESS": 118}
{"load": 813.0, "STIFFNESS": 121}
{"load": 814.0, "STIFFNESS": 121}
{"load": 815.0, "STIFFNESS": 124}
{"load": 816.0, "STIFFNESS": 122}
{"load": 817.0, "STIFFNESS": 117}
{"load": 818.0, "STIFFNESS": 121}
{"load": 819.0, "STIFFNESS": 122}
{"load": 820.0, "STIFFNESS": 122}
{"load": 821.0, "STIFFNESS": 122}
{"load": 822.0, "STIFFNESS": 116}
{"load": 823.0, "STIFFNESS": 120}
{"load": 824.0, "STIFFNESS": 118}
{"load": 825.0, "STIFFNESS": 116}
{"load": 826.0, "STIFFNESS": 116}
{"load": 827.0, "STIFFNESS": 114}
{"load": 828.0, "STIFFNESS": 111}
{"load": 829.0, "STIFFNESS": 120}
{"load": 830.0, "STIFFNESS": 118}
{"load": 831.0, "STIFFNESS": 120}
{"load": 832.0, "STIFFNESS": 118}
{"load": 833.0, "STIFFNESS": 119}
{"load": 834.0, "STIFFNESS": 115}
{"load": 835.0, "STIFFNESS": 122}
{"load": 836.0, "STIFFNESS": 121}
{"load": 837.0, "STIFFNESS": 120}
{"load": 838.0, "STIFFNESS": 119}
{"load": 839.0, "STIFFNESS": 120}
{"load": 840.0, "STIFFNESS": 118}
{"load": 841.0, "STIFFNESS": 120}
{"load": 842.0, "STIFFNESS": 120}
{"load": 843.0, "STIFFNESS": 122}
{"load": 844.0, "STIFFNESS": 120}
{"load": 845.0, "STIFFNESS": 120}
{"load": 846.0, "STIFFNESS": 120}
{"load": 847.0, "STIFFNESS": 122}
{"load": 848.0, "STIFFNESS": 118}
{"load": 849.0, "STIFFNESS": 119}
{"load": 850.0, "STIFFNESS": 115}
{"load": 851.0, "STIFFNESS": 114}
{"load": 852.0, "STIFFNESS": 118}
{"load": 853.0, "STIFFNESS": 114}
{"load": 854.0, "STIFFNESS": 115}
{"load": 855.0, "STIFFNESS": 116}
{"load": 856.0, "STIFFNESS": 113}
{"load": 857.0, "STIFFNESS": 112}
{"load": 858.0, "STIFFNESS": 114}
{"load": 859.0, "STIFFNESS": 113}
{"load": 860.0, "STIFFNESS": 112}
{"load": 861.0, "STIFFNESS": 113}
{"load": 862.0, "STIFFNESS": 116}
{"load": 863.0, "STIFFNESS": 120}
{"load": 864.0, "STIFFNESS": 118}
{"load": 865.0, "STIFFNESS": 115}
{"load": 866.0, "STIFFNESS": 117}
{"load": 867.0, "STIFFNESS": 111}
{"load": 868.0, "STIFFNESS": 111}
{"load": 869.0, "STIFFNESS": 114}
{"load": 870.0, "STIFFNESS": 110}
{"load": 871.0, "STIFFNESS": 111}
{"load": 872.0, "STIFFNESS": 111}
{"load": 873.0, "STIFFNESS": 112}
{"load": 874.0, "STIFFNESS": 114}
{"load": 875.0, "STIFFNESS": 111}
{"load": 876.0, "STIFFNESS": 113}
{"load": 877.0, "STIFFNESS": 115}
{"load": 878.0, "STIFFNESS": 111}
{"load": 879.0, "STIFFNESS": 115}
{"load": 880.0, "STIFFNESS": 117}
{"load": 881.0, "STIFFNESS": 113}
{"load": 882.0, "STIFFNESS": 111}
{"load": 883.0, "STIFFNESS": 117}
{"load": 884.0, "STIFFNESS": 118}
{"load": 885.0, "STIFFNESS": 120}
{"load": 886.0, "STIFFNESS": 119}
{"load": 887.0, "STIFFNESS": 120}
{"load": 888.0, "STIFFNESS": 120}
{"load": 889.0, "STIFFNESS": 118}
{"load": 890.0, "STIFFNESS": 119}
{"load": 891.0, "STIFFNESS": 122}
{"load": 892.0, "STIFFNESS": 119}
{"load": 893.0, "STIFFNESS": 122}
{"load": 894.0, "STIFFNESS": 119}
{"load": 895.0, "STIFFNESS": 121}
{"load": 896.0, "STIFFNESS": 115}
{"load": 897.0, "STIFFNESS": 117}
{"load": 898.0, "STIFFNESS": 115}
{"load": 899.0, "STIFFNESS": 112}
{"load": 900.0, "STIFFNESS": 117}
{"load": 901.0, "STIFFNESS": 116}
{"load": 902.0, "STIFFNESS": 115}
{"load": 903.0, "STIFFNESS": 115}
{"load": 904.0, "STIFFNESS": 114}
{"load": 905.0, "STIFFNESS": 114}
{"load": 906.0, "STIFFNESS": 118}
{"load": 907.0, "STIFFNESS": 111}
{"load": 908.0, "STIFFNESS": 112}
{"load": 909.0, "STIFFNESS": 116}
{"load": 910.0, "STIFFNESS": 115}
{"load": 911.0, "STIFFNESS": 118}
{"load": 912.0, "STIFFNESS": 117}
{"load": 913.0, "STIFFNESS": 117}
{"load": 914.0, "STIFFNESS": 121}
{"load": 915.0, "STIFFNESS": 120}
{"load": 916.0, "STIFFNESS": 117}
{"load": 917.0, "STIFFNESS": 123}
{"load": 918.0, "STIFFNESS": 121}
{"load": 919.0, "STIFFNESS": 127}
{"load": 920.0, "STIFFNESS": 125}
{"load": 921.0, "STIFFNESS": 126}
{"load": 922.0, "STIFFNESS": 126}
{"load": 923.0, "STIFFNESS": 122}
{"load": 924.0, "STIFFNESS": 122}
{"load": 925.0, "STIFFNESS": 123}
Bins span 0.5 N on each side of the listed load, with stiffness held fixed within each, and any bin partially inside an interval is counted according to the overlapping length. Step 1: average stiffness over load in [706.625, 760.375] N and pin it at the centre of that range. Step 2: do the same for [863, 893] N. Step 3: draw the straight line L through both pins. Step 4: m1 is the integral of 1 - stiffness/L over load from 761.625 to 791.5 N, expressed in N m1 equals 4.4 N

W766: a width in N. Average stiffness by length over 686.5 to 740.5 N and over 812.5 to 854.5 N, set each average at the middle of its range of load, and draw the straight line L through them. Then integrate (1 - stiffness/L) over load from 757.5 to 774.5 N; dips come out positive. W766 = 4.42 N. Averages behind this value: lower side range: 111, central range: 84.7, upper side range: 119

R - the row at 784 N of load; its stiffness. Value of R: 119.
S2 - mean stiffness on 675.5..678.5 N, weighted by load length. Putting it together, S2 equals 114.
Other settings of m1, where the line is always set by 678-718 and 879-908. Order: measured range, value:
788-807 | -0.9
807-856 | -1.6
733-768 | 0.9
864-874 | 0.3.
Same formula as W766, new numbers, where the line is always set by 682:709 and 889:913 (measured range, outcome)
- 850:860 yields 0.1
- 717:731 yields 0.1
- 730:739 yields -0.3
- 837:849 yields -0.5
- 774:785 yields 0.9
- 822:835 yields -0.3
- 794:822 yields -1.5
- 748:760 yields -0.3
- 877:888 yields 0.0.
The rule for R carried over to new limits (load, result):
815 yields 124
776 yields 91.2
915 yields 120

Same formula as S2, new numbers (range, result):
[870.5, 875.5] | 112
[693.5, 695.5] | 109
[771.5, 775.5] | 82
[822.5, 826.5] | 118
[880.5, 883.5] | 114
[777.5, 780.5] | 101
